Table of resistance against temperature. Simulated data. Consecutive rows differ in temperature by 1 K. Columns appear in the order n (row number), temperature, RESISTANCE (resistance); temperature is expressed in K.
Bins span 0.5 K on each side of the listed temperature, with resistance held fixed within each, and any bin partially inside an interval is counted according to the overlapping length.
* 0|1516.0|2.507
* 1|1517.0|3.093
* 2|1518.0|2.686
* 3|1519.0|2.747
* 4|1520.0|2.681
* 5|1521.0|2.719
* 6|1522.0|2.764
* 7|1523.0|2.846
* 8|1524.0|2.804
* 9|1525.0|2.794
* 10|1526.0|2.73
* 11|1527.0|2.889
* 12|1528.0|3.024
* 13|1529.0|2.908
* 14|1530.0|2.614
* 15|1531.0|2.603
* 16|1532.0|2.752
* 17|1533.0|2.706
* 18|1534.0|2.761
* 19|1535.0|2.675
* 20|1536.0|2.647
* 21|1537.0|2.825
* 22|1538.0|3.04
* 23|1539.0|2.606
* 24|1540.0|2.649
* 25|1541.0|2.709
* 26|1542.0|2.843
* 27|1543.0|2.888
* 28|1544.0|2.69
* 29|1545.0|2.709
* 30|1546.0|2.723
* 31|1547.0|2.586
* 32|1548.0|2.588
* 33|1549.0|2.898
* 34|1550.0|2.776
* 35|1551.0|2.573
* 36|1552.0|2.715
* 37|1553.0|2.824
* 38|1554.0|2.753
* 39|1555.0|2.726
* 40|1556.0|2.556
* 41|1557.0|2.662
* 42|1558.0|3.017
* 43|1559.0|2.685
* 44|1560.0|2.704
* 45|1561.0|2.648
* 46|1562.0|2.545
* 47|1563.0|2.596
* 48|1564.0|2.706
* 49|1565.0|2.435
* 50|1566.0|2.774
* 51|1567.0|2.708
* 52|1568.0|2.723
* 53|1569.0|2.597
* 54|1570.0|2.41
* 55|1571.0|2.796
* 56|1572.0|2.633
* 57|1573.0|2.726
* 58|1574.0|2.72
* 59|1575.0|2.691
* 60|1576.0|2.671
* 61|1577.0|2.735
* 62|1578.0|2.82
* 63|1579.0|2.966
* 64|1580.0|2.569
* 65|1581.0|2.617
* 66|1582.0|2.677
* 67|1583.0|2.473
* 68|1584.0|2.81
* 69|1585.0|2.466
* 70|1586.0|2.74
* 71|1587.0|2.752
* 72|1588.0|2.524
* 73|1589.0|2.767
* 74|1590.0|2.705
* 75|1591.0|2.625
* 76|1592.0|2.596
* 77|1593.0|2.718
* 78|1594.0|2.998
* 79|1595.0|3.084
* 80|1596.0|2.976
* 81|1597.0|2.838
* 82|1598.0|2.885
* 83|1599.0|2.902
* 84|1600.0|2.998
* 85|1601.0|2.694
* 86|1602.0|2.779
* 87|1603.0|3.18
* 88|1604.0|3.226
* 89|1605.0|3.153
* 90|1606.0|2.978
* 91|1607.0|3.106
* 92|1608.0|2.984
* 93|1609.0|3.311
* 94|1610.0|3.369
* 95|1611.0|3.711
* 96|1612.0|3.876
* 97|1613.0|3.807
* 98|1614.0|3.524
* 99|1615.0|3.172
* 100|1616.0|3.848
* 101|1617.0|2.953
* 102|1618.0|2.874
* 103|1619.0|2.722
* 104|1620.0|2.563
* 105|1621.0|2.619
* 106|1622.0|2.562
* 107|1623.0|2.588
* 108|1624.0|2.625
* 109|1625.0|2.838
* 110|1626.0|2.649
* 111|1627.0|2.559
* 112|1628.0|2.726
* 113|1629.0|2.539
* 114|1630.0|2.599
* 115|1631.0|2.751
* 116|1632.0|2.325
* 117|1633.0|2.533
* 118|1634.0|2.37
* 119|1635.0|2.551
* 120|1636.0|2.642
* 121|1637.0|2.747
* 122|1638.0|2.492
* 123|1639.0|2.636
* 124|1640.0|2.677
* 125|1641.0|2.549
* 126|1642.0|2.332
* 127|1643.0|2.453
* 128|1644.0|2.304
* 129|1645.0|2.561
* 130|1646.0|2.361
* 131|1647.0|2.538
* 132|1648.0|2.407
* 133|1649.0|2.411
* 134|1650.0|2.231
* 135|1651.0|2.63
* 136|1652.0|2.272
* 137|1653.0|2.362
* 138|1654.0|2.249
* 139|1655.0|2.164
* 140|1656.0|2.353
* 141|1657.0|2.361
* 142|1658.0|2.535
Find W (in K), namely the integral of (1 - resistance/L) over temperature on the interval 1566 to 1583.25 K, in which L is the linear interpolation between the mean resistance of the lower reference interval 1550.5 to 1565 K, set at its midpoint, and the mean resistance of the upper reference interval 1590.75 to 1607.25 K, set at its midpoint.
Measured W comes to 0.6 K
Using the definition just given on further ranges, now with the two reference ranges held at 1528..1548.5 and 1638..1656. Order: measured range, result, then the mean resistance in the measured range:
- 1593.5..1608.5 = -2.5 K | 2.99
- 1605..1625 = -4.7 K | 3.11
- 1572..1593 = -0.6 K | 2.68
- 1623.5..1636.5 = -0.7 K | 2.59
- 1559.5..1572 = 0.1 K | 2.64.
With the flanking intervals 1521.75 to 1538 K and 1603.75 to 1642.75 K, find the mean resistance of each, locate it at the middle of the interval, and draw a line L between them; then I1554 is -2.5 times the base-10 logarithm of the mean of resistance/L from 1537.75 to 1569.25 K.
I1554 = 0.04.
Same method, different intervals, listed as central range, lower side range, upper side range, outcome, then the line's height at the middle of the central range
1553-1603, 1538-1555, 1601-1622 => 0.08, 2.94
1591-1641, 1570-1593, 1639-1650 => -0.13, 2.56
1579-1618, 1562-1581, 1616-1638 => -0.12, 2.67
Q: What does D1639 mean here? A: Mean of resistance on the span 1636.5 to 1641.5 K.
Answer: 2.62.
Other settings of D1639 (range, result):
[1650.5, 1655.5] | 2.34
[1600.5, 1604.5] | 2.97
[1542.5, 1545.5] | 2.76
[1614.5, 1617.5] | 3.32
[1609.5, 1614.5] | 3.66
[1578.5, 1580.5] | 2.77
